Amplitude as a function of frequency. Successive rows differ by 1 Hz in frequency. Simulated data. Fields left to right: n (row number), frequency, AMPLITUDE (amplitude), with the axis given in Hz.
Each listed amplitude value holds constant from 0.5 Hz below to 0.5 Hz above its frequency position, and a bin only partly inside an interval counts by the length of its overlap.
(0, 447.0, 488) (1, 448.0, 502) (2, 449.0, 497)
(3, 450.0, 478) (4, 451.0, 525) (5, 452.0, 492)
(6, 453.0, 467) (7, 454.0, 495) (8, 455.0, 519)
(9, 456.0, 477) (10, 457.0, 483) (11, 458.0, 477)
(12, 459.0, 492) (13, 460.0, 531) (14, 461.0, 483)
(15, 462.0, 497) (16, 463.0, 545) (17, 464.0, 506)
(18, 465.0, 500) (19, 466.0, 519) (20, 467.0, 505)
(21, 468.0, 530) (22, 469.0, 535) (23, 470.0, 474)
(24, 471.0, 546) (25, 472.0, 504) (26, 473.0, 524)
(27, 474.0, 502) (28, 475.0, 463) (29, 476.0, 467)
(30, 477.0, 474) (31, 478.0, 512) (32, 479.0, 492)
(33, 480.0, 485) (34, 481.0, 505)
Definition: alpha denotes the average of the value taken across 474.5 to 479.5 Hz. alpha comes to 482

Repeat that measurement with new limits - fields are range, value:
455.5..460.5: 492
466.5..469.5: 523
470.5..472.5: 525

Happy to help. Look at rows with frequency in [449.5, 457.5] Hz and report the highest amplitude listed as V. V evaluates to 525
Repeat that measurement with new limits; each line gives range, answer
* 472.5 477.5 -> 524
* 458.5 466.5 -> 545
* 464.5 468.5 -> 530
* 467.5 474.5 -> 546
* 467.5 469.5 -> 535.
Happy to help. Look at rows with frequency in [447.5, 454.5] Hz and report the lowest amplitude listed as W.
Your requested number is 467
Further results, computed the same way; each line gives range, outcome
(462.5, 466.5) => 500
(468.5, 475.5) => 463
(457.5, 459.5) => 477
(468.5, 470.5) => 474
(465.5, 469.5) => 505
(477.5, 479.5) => 492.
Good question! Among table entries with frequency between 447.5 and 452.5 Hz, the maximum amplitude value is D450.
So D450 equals 525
